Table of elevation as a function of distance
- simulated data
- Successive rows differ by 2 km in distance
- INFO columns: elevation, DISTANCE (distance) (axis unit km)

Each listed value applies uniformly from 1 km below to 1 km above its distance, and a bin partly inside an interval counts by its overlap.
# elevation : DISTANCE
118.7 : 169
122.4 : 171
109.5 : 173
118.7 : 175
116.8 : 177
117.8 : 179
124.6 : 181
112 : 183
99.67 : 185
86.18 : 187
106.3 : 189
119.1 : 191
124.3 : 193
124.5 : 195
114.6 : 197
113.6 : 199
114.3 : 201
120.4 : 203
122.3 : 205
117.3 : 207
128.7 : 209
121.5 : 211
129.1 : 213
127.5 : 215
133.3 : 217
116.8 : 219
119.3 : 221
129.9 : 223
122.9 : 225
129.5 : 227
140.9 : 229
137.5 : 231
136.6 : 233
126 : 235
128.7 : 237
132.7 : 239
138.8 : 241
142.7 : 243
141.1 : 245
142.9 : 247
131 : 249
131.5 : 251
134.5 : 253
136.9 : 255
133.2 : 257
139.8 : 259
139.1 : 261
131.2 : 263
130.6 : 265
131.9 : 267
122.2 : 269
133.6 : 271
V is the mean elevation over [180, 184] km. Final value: 118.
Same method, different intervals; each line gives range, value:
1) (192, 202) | 118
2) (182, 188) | 99.3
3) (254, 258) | 135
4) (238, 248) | 140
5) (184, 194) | 107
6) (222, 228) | 127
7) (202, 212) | 122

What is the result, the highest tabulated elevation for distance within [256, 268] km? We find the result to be 139.8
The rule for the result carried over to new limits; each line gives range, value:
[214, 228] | 133.3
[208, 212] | 128.7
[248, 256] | 136.9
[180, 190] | 124.6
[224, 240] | 140.9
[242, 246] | 142.7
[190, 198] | 124.5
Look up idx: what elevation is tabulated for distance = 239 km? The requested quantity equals 132.7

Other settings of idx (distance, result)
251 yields 131.5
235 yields 126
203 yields 120.4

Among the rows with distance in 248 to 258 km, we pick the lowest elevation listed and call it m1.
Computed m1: 131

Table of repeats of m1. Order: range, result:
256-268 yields 130.6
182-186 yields 99.67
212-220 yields 116.8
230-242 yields 126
